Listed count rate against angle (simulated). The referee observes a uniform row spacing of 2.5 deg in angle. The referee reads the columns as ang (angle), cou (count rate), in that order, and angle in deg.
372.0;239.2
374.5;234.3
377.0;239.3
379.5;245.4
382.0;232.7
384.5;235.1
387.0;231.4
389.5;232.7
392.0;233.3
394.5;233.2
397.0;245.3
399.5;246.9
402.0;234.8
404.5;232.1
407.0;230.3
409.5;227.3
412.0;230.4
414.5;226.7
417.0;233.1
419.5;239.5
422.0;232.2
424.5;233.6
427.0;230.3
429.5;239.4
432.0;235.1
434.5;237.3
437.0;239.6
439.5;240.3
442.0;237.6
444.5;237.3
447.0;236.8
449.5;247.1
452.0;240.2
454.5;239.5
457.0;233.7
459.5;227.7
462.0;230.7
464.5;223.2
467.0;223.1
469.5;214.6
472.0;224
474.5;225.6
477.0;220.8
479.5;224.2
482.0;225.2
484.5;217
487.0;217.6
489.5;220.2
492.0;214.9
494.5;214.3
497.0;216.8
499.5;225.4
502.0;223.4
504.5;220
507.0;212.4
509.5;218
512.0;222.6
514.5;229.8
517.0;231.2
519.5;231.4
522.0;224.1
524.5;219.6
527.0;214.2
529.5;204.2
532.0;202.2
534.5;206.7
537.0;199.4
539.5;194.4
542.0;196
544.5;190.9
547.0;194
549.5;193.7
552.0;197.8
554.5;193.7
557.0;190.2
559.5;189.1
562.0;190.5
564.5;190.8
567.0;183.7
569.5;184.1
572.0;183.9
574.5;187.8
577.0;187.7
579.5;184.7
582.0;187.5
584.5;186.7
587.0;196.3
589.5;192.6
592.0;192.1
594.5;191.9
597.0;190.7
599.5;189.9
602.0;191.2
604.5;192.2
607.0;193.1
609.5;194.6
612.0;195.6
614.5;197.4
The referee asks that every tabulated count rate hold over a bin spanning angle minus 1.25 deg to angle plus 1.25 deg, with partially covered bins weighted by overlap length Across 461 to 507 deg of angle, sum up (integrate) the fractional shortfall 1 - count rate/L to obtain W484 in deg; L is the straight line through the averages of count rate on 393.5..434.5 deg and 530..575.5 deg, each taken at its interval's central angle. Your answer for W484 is -1.6 deg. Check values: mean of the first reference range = 234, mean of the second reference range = 193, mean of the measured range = 221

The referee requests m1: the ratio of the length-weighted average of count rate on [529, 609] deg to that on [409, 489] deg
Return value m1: 0.8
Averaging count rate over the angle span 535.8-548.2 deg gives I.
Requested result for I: 195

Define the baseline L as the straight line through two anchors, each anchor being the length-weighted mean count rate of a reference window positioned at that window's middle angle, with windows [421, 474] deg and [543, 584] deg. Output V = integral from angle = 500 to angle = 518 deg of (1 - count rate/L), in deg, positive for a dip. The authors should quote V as -1.07 deg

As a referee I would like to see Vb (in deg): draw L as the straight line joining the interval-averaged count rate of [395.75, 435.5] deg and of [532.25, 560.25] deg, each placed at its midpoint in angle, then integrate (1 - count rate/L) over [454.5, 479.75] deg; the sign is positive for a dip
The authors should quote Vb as -0.7 deg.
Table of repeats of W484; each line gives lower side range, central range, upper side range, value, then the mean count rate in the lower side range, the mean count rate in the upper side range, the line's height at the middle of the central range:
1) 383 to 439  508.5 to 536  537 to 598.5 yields -2.0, 235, 191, 203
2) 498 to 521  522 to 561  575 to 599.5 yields 1.9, 224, 190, 210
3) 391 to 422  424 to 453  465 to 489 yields -1.2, 234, 221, 228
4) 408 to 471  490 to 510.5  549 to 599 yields -0.4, 233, 190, 214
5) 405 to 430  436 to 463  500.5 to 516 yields -1.1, 232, 221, 228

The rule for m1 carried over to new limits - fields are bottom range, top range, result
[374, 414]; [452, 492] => 0.96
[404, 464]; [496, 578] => 0.87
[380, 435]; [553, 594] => 0.81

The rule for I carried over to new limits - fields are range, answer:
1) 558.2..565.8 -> 190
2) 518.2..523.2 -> 228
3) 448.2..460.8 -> 238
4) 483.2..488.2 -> 217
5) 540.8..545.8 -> 193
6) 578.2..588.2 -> 189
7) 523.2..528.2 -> 217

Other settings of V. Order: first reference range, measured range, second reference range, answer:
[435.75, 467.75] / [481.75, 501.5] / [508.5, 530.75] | 0.7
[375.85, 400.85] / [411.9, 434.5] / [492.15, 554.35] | -0.3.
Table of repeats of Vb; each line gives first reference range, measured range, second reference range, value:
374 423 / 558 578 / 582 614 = 1.1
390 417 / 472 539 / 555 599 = -3.5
